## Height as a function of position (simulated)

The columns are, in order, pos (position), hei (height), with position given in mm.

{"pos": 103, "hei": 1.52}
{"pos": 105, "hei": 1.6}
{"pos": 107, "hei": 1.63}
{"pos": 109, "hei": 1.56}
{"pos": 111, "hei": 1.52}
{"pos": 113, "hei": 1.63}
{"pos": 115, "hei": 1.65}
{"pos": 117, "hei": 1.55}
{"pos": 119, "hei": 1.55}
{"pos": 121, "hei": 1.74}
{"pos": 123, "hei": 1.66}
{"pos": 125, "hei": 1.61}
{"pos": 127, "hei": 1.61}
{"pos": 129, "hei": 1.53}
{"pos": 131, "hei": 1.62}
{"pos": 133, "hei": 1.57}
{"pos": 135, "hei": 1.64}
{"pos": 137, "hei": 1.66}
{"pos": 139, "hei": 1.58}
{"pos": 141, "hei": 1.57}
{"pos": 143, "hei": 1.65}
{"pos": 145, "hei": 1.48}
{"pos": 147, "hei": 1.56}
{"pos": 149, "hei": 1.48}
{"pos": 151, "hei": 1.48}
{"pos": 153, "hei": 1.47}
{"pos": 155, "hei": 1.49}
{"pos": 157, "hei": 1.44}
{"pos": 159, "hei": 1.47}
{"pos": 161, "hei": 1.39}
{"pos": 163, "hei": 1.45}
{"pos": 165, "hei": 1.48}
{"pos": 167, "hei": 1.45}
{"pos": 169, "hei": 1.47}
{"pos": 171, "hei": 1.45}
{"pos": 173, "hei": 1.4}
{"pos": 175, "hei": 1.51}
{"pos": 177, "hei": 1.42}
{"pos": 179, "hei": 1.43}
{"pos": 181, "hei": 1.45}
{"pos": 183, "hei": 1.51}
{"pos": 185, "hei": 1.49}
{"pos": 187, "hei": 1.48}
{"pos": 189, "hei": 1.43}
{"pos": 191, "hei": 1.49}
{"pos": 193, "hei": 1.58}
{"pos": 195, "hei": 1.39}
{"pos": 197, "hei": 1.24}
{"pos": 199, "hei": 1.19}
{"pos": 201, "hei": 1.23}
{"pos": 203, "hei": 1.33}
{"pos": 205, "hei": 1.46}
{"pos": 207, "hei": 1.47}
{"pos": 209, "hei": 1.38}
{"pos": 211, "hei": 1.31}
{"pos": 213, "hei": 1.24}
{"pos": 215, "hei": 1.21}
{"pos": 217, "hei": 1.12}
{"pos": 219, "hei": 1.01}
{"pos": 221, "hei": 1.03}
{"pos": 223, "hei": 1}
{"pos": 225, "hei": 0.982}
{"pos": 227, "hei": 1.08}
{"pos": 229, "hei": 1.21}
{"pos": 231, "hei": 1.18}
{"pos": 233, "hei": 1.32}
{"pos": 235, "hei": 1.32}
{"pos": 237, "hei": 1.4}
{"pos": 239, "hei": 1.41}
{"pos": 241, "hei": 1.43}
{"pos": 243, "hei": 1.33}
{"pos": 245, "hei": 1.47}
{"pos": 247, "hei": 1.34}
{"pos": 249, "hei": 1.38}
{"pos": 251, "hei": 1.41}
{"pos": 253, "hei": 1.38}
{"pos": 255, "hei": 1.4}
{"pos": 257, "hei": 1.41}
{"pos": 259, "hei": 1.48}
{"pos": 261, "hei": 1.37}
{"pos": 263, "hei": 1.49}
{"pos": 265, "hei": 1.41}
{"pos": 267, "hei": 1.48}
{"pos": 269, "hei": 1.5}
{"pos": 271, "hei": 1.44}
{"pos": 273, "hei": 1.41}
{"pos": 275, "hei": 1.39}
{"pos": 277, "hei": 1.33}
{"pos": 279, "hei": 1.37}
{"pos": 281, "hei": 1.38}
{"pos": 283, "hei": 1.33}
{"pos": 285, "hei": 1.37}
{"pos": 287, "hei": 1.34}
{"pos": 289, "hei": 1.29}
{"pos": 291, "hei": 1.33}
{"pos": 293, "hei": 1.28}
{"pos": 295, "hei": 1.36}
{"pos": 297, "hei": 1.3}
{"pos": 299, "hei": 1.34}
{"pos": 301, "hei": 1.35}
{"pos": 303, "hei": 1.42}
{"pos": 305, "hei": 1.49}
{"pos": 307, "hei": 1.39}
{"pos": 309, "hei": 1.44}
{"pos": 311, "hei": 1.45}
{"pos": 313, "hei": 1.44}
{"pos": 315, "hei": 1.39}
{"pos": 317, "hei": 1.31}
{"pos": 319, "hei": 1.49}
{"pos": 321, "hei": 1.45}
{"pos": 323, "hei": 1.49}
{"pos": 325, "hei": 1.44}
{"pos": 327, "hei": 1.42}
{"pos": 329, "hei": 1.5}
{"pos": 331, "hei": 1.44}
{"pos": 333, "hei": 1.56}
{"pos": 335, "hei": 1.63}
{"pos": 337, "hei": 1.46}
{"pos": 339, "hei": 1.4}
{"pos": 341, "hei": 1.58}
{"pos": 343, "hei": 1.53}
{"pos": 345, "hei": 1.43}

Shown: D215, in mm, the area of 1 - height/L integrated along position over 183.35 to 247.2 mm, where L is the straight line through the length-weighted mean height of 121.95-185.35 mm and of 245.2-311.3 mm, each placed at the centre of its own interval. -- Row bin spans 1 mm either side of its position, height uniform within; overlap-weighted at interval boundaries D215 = 6.7 mm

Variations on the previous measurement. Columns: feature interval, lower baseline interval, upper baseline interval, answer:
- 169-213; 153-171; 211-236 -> -3.3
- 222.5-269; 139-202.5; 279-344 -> 3.0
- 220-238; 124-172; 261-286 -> 3.5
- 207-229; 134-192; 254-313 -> 4.4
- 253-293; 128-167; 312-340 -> 2.3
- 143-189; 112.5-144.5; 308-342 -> 3.3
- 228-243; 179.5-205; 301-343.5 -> 1.0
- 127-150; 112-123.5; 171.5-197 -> 0.0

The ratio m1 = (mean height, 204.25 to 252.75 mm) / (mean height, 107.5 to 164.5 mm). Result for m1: 0.82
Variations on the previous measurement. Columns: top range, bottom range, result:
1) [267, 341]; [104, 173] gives 0.91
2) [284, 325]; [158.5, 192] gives 0.95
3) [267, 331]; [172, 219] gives 1.02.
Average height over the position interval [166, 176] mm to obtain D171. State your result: 1.46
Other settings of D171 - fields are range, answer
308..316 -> 1.43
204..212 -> 1.41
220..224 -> 1.02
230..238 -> 1.3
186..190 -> 1.46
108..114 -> 1.57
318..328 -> 1.46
